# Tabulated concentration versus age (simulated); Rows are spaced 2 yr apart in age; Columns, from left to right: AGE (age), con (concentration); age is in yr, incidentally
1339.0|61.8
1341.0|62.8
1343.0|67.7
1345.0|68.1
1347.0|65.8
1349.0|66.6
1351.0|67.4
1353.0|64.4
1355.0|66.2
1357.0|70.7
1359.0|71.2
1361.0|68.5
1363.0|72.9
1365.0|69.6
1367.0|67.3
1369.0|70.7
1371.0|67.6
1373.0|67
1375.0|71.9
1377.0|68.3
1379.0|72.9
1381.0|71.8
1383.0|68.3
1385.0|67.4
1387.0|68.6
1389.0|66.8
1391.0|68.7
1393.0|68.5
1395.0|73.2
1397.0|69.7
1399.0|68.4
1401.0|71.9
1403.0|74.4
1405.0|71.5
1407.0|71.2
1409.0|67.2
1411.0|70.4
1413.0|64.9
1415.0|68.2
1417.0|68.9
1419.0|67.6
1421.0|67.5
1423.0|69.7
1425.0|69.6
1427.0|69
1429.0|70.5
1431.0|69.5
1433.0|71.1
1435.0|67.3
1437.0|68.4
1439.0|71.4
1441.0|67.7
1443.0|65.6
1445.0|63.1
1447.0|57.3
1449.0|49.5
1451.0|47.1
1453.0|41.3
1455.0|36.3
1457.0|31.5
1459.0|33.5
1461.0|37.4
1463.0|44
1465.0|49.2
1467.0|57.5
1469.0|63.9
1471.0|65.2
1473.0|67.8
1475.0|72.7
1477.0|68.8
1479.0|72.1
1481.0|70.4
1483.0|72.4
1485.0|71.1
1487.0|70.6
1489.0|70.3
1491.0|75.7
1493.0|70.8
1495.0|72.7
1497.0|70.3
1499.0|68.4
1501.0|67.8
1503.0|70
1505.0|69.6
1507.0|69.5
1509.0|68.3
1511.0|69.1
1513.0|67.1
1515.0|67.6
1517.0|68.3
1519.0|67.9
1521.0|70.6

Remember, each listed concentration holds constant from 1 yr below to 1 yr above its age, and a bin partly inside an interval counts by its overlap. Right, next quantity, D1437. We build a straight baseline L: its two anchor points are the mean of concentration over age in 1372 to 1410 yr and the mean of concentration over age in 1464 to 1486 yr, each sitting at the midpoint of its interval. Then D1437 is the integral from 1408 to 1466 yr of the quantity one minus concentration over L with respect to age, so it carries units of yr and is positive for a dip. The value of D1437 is 7.37 yr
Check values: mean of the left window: 69.9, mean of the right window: 66.5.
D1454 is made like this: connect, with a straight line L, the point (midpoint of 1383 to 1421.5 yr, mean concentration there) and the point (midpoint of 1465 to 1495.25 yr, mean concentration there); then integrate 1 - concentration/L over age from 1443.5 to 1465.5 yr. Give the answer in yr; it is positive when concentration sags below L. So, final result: 7.6 yr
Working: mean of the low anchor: 69.2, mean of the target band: 44.9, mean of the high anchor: 68.7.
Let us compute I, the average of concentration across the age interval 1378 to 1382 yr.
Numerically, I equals 72.3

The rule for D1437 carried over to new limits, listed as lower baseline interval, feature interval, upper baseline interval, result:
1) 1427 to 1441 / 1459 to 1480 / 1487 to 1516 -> 3.3 yr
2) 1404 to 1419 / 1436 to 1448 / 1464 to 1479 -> 0.2 yr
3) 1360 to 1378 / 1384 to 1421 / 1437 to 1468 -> -4.5 yr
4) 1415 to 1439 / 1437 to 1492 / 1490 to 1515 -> 8.1 yr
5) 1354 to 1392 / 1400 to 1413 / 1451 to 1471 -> -2.3 yr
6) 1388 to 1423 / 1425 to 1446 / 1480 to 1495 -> 0.5 yr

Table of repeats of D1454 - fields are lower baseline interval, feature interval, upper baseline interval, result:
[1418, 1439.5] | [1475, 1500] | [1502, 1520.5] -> -0.9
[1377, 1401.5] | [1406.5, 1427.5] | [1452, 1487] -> -1.1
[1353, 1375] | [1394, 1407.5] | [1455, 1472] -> -2.3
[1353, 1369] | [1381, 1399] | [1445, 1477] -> -1.4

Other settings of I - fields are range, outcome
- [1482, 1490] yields 71.1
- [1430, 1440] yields 69.5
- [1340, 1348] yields 66.1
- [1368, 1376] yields 69.3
